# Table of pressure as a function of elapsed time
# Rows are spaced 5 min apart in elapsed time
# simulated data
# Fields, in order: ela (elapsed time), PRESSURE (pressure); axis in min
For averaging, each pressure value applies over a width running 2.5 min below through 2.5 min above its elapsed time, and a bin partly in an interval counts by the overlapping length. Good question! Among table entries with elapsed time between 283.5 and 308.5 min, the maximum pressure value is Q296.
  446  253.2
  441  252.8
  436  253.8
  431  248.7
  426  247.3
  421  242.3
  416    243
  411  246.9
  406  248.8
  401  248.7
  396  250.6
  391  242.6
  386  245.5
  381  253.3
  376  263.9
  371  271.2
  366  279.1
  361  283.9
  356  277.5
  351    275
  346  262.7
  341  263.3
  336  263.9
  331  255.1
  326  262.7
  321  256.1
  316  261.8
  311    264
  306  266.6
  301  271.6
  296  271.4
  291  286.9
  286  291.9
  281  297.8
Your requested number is 291.9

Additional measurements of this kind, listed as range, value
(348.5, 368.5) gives 283.9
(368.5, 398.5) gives 271.2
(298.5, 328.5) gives 271.6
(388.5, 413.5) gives 250.6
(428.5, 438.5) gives 253.8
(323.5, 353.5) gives 275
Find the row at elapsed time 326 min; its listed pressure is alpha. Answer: 262.7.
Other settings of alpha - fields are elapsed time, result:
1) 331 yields 255.1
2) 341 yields 263.3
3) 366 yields 279.1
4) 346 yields 262.7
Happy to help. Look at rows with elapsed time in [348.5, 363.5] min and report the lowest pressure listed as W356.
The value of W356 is 275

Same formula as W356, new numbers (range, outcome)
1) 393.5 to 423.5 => 242.3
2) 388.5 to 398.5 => 242.6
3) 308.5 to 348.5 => 255.1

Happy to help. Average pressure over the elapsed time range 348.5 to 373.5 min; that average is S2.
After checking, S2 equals 277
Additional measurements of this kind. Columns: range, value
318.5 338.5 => 259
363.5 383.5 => 267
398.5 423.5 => 246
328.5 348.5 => 261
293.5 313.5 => 268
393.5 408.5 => 249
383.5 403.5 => 247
